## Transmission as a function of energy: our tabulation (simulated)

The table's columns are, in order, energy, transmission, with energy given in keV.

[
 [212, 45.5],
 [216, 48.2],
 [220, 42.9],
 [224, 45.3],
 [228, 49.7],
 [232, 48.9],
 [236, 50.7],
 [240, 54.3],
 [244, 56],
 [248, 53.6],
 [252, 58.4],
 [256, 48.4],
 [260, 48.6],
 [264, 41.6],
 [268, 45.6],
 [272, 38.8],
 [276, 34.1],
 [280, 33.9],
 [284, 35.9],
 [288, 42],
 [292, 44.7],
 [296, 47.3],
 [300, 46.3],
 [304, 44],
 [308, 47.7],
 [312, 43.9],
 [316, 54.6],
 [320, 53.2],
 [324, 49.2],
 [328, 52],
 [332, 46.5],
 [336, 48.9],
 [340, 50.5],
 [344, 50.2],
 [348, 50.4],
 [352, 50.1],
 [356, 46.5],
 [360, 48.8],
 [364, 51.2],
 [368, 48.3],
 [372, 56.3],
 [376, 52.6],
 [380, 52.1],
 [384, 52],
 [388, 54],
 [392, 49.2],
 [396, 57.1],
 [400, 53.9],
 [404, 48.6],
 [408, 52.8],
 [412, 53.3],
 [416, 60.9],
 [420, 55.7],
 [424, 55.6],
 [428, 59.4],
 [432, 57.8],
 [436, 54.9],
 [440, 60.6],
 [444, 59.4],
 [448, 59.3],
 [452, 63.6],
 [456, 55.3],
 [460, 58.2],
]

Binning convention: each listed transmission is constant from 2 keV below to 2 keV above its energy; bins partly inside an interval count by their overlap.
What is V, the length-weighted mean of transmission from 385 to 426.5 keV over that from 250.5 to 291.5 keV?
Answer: 1.27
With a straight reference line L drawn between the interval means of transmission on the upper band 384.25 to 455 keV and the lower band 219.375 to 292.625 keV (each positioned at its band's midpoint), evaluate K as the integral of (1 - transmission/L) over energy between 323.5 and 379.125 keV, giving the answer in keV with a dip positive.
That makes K 1.9 keV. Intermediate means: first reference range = 46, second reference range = 56.1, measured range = 50.2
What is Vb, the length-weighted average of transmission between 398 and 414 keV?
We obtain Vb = 52.1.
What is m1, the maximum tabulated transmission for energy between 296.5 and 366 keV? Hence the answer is 54.6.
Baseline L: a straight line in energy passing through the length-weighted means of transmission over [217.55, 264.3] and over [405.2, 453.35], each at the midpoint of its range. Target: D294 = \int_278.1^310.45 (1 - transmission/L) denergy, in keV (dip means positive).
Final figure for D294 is 5.9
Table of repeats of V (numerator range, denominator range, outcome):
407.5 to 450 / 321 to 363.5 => 1.16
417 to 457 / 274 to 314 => 1.39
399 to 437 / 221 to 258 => 1.08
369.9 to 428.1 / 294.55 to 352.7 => 1.10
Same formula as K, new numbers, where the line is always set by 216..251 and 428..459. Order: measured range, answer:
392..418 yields 1.44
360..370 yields 1.08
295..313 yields 2.46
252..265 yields 0.72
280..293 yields 3.21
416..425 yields 0.15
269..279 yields 2.85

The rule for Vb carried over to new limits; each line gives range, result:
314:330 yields 52.2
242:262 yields 53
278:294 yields 39.1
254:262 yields 48.5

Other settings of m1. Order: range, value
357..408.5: 57.1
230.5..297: 58.4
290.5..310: 47.7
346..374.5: 56.3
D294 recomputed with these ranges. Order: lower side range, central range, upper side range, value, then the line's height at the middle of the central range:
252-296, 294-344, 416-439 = -2.1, 46.7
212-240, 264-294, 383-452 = 6.4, 50.1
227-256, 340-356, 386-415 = 1.0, 52.9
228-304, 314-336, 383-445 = -0.5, 49.8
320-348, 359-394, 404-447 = 0.9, 53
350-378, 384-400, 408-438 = 0.0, 53.4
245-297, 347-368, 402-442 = 0.7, 51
